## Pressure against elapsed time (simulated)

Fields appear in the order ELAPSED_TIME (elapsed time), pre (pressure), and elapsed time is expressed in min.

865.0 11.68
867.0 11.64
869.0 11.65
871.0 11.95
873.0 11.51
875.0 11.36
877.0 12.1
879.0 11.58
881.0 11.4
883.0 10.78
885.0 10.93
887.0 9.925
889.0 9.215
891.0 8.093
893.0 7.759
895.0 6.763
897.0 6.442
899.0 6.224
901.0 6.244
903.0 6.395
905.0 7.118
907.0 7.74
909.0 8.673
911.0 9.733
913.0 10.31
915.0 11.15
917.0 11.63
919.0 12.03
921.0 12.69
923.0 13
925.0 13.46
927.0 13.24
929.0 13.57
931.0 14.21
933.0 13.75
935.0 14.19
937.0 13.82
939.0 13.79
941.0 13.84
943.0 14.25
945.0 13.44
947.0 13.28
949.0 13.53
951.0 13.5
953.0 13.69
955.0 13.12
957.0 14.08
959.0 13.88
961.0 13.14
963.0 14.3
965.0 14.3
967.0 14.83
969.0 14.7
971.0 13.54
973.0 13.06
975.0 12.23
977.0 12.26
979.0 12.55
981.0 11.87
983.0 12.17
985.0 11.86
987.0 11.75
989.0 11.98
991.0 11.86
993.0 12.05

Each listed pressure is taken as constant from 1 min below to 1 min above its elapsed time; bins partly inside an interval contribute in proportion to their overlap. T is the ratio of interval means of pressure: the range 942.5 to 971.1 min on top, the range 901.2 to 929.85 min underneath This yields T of 1.30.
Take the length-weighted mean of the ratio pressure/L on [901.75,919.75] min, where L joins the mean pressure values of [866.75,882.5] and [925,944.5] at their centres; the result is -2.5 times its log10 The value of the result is 0.36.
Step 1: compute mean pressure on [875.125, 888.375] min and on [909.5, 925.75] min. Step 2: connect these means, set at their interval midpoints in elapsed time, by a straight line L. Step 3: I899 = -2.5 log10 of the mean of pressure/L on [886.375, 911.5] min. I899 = 0.43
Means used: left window 11.1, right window 11.6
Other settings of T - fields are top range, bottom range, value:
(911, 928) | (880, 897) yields 1.31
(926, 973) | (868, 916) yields 1.47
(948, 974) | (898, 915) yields 1.73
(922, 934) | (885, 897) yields 1.61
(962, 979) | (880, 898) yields 1.50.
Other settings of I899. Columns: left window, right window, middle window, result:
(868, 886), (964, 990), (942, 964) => -0.09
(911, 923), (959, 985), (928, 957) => -0.12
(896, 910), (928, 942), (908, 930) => -0.13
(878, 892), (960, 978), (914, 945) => -0.10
